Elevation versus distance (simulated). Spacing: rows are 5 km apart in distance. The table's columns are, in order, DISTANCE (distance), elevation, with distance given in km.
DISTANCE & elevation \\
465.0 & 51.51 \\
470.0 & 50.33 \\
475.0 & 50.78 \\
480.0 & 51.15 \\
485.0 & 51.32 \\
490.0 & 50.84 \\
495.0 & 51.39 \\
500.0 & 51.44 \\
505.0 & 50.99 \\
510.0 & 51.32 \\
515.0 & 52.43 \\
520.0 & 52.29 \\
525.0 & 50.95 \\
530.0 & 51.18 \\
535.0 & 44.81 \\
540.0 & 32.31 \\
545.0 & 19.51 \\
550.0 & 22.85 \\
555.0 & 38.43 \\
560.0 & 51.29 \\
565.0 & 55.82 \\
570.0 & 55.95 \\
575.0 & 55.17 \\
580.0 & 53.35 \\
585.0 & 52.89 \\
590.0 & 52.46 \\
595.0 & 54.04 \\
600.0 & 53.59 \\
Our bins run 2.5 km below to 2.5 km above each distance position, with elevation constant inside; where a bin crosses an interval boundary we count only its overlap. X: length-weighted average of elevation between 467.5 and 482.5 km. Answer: 50.8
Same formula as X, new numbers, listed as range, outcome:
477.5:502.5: 51.2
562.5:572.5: 55.9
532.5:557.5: 31.6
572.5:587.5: 53.8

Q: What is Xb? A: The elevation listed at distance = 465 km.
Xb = 51.51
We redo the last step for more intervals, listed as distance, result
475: 50.78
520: 52.29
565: 55.82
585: 52.89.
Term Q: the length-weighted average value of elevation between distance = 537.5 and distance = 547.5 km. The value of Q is 25.9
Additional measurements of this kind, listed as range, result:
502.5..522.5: 51.8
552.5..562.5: 44.9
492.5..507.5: 51.3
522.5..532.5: 51.1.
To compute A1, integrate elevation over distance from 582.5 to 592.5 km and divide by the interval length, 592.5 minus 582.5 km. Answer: 52.7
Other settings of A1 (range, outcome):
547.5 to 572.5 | 44.9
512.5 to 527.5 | 51.9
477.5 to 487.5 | 51.2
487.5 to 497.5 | 51.1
